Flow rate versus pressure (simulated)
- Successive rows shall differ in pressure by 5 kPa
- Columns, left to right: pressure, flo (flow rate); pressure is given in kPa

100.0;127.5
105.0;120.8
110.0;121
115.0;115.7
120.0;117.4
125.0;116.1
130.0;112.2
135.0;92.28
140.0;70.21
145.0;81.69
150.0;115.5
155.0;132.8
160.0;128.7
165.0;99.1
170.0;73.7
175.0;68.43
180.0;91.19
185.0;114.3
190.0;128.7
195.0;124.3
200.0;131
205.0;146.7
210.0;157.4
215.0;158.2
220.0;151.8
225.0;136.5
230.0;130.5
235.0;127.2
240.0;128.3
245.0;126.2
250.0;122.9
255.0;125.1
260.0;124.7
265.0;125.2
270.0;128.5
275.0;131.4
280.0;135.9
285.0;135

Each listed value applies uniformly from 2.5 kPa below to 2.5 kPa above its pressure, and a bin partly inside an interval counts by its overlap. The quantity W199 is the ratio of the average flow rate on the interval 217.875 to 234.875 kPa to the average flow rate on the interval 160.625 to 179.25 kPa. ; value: 1.6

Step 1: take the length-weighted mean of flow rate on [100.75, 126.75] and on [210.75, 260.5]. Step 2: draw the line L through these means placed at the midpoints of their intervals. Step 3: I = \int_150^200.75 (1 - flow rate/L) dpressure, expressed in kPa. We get 7.18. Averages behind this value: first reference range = 119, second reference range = 134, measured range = 109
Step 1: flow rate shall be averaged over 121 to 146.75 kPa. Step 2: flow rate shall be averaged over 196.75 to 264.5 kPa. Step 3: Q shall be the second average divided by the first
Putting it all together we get 1.41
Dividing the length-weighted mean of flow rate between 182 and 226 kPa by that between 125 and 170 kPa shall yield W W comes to 1.34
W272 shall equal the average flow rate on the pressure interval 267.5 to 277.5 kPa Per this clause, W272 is 130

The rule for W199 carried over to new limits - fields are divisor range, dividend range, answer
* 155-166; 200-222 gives 1.26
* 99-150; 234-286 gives 1.19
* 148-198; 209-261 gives 1.25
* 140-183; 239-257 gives 1.29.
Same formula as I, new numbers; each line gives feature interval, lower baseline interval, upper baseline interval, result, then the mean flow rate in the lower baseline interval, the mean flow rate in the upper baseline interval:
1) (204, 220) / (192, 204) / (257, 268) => -3.2 kPa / 130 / 125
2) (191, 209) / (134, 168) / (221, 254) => -2.7 kPa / 103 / 129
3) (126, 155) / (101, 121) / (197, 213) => 6.5 kPa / 119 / 145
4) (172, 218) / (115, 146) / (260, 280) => -4.1 kPa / 101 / 129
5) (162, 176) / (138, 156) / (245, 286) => 2.7 kPa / 98.1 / 128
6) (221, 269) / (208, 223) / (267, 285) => 5.2 kPa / 155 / 132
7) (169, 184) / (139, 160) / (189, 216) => 5.1 kPa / 106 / 141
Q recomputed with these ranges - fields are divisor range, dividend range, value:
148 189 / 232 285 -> 1.23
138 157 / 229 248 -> 1.28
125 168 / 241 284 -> 1.22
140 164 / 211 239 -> 1.29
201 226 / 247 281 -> 0.85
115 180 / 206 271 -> 1.33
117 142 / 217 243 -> 1.32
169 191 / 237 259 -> 1.33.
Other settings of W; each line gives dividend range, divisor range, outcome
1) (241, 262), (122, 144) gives 1.29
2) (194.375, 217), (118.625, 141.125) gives 1.41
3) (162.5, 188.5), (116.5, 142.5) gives 0.89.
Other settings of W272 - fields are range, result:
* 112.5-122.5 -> 117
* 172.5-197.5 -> 105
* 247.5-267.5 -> 124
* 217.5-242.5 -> 135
